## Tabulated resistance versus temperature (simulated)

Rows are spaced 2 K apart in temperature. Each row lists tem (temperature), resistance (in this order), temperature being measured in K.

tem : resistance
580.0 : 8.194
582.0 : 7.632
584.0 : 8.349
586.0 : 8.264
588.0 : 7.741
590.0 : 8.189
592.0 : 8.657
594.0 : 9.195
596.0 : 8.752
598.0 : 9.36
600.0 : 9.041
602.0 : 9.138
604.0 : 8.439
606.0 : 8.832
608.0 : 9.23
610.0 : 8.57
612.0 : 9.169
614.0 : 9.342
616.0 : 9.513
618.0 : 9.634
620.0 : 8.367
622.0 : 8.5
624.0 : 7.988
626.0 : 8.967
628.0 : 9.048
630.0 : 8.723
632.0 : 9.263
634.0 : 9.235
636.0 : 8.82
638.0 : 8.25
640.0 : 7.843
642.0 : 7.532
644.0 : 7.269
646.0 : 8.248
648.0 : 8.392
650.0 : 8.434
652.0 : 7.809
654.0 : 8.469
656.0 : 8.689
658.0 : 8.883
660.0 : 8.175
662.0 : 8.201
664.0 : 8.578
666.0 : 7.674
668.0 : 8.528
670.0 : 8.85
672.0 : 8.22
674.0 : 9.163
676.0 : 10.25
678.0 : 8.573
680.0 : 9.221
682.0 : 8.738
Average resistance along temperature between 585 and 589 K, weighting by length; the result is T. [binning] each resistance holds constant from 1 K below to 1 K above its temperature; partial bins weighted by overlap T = 8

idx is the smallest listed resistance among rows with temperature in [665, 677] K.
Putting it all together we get 7.674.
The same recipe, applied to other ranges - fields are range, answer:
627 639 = 8.25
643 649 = 7.269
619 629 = 7.988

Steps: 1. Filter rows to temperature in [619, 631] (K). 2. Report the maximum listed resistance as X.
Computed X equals 9.048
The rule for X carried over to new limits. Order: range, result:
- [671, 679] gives 10.25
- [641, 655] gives 8.469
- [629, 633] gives 9.263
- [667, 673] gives 8.85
